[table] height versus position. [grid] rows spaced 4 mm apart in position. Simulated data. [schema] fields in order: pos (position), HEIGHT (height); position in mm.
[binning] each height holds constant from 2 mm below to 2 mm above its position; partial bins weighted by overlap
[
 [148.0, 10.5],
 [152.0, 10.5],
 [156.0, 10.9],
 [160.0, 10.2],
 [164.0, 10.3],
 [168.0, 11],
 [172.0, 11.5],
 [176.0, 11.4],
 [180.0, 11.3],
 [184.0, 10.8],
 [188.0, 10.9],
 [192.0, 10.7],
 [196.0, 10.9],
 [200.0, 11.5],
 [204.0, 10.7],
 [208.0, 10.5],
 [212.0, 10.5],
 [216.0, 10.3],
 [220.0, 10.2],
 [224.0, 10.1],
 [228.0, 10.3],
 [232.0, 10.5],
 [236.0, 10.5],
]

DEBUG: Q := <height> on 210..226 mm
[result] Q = 10.3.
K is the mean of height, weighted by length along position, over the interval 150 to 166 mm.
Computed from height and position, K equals 10.5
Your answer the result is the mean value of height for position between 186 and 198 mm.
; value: 10.8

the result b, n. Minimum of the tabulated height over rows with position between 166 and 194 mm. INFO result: 10.7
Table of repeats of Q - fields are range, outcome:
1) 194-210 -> 10.9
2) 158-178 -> 10.9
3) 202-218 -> 10.5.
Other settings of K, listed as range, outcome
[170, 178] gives 11.4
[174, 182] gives 11.4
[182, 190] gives 10.9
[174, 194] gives 11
